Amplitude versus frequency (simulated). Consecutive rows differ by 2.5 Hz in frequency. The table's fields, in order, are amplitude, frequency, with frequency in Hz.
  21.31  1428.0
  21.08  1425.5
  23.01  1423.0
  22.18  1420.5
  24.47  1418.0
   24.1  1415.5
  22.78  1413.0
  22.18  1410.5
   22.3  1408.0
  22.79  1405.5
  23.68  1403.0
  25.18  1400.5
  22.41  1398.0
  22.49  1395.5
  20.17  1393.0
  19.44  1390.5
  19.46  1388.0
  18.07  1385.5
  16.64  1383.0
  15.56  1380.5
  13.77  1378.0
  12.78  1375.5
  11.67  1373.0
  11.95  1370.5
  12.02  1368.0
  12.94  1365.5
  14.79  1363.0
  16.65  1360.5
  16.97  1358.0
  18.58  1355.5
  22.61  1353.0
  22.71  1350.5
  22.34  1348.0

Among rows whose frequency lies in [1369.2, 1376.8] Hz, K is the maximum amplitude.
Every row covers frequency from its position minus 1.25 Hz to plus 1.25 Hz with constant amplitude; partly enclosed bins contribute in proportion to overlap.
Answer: 12.78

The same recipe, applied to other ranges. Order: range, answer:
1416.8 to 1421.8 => 24.47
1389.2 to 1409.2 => 25.18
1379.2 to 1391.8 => 19.46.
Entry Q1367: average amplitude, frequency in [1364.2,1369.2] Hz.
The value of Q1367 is 12.5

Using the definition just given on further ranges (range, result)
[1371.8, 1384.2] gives 14.1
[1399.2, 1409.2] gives 23.5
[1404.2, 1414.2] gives 22.5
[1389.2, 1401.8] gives 21.9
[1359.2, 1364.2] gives 15.7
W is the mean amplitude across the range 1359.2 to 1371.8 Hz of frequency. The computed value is 13.7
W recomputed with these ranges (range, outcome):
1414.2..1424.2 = 23.4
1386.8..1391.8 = 19.5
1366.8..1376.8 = 12.1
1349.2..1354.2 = 22.7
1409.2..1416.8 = 23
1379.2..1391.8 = 17.8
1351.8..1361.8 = 18.7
